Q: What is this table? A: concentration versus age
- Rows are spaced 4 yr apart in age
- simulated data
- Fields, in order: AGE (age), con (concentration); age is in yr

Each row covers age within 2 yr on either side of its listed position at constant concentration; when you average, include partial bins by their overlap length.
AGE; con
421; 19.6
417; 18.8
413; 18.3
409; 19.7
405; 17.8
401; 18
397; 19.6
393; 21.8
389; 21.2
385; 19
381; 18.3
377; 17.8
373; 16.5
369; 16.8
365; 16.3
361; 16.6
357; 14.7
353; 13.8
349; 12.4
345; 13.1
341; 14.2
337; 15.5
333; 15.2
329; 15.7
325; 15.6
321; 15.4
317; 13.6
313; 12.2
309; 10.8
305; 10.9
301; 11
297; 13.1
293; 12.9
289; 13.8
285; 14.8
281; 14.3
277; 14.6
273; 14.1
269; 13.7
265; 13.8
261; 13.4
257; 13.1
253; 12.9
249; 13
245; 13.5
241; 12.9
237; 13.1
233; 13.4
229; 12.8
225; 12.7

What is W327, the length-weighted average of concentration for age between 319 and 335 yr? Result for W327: 15.5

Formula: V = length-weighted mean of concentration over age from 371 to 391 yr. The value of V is 18.6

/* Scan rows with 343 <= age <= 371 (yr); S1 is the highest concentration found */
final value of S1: 16.8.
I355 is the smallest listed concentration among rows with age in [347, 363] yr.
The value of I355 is 12.4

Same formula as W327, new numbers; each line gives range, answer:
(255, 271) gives 13.5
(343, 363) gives 14.1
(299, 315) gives 11.2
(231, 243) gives 13.1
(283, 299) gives 13.7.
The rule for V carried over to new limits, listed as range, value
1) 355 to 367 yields 15.9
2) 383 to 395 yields 20.7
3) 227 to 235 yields 13.1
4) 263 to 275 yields 13.9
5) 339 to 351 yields 13.2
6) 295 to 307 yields 11.7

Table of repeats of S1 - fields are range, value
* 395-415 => 19.7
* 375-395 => 21.8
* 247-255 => 13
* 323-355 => 15.7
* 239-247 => 13.5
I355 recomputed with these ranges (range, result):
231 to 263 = 12.9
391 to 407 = 17.8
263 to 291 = 13.7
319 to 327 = 15.4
